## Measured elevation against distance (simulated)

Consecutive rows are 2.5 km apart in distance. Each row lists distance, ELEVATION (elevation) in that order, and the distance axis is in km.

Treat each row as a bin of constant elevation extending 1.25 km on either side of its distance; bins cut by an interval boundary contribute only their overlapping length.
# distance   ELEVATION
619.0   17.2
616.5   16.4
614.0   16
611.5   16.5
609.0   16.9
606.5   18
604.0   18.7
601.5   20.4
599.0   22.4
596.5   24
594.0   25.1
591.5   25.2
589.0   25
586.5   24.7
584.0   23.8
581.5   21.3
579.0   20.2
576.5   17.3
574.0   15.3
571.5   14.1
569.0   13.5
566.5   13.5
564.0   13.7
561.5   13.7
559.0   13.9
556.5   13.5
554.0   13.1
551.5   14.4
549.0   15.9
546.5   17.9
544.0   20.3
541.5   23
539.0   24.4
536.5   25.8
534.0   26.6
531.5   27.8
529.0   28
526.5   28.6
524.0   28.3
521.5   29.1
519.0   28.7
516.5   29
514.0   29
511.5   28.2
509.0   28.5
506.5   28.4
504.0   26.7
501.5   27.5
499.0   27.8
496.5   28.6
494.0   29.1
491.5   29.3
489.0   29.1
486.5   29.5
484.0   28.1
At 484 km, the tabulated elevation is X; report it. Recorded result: 28.1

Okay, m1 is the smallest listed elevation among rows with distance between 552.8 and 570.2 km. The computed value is 13.1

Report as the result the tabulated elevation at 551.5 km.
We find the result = 14.4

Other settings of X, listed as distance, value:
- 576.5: 17.3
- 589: 25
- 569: 13.5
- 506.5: 28.4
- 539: 24.4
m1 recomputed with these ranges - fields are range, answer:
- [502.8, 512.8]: 26.7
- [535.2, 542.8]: 23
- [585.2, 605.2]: 18.7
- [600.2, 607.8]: 18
